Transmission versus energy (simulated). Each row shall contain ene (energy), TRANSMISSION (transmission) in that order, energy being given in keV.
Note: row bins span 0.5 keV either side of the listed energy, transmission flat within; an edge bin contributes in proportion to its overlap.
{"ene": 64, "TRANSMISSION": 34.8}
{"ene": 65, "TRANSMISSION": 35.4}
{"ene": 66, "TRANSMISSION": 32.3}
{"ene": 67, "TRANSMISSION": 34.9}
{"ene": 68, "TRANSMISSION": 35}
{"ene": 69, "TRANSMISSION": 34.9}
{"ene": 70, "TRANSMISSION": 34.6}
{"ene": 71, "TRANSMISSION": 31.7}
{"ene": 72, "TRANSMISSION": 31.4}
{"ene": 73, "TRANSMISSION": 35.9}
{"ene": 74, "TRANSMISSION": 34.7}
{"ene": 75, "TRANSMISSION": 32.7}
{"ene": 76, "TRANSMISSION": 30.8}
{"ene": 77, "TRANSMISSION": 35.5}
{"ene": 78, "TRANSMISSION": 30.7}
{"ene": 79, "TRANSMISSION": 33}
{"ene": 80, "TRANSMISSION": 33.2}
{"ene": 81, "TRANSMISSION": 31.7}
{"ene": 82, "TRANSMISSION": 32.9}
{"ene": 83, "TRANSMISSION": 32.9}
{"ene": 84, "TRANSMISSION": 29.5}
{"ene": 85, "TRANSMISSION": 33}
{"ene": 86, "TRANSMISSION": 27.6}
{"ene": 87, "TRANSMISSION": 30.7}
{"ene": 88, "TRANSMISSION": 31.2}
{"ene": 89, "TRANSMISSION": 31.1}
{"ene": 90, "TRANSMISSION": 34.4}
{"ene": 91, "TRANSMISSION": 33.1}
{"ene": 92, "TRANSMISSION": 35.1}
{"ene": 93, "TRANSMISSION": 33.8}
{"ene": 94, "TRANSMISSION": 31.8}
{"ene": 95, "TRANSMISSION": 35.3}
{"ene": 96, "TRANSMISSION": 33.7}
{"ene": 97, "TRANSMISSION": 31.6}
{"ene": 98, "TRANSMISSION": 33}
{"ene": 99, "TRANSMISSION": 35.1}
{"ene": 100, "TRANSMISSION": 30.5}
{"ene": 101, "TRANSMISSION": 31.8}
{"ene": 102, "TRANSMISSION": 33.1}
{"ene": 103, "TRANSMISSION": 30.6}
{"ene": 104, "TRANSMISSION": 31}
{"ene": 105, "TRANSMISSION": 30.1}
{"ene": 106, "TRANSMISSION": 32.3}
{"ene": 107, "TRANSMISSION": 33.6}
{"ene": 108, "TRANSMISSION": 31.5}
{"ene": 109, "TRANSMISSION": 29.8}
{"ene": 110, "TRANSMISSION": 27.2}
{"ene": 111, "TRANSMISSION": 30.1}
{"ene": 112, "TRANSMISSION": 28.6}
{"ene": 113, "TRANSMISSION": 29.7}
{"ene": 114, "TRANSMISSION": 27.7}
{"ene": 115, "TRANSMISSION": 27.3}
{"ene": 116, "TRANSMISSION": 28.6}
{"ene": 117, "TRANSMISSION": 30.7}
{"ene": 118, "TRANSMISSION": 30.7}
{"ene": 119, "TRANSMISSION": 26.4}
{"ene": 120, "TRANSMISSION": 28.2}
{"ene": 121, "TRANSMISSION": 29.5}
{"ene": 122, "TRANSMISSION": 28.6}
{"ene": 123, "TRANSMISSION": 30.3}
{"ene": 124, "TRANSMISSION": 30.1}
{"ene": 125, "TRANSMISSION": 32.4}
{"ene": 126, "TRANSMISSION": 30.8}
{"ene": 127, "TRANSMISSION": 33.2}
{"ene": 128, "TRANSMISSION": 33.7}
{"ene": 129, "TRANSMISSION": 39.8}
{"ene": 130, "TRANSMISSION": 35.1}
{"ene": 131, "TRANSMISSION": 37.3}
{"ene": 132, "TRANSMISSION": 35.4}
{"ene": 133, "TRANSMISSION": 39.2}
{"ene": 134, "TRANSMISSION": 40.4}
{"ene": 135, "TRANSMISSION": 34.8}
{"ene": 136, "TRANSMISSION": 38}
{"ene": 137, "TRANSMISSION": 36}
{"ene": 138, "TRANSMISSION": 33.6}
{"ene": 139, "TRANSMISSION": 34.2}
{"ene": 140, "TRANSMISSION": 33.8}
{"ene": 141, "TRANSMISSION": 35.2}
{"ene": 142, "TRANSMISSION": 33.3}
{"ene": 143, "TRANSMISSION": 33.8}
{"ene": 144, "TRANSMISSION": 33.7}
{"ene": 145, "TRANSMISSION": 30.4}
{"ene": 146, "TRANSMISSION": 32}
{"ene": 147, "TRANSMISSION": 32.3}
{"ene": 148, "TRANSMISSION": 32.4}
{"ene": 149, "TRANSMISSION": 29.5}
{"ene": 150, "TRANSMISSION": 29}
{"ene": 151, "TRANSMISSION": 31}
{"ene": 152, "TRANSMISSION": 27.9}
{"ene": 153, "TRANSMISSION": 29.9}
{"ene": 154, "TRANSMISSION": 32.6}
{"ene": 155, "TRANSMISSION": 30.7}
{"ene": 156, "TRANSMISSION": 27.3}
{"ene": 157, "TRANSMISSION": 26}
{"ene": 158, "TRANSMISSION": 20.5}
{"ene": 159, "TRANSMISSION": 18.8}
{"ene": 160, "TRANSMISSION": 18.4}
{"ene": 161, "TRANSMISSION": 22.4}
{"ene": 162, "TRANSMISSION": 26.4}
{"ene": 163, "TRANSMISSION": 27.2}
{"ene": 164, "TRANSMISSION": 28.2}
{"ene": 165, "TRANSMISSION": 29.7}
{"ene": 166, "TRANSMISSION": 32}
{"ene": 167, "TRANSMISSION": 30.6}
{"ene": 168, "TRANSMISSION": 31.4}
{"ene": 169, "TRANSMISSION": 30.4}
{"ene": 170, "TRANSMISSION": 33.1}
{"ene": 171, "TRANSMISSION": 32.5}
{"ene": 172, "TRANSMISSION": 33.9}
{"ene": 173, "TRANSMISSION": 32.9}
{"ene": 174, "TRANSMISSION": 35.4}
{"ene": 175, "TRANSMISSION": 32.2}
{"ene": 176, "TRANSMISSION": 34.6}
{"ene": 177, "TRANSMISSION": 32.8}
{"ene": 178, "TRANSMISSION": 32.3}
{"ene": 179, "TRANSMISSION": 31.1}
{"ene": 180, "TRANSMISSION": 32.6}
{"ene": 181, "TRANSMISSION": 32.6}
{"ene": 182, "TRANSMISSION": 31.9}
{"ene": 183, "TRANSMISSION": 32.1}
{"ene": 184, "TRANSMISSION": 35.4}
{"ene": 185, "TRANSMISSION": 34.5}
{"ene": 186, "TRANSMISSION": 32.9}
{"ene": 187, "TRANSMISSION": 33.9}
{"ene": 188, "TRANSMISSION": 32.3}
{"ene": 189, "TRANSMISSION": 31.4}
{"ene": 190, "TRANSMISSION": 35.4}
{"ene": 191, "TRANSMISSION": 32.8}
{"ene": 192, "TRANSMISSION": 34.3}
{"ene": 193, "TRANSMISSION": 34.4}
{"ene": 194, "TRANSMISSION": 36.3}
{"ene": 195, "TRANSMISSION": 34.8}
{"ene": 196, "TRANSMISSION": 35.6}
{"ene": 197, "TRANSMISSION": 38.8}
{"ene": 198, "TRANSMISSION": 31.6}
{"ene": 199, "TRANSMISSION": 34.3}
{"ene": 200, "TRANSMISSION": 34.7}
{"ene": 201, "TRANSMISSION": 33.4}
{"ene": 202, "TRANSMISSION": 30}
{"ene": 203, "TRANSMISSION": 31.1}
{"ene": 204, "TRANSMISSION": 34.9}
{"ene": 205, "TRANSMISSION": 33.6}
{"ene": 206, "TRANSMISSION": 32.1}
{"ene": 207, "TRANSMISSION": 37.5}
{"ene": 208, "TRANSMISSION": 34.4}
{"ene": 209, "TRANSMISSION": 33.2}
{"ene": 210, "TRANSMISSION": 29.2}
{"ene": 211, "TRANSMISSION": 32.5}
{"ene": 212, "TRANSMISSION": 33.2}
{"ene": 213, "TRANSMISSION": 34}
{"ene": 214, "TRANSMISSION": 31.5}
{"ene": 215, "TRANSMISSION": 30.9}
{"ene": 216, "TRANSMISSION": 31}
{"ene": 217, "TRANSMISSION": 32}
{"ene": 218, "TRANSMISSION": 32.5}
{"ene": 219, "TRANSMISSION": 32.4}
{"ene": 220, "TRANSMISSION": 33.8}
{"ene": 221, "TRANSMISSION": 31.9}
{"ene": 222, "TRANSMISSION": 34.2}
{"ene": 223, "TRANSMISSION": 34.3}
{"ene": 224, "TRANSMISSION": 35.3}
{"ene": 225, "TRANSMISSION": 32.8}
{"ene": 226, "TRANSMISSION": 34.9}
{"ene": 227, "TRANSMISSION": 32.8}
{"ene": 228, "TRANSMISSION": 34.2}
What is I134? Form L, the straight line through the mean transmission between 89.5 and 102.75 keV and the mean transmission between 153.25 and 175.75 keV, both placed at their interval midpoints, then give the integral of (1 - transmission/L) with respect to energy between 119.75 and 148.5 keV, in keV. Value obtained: -2.8 keV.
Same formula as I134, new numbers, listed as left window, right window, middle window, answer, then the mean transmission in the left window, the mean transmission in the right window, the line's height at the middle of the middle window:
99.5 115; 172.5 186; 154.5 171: 2.7 keV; 30.4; 33.1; 32.5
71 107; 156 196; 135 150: -0.8 keV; 32.4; 31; 31.6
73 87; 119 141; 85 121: 2.1 keV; 32.2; 33.9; 33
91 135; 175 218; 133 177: 2.2 keV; 32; 33.3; 32.6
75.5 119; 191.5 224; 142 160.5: 2.1 keV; 31.5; 33.4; 32.4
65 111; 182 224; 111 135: 0.6 keV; 32.5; 33.4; 32.7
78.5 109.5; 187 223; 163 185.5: 0.5 keV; 32.2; 33.3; 33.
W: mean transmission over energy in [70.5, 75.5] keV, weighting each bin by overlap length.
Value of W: 33.3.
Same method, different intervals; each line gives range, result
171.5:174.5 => 34.1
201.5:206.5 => 32.3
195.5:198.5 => 35.3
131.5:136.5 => 37.6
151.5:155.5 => 30.3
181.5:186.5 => 33.4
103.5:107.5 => 31.8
